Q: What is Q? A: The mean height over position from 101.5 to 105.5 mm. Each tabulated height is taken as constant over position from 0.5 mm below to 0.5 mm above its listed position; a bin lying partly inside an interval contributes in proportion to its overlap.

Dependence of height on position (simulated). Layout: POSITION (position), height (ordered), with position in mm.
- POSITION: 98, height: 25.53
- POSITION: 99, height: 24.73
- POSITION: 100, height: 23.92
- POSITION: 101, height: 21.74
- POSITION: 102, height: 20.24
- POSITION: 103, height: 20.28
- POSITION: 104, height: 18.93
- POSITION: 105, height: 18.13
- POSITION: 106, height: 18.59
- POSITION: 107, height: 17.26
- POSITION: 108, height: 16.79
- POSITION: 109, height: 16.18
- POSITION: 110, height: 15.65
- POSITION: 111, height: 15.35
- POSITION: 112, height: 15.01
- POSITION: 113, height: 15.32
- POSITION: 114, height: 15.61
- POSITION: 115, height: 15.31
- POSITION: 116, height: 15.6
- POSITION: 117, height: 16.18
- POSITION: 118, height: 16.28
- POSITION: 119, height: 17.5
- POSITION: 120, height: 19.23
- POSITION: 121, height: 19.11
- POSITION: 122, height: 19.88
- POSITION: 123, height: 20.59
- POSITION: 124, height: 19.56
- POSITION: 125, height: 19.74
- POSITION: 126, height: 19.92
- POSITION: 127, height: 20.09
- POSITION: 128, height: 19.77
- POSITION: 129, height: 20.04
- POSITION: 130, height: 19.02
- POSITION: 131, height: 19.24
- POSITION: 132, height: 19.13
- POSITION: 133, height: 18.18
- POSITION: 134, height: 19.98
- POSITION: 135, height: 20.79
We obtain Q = 19.4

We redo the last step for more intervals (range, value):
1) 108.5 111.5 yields 15.7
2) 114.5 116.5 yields 15.5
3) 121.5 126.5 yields 19.9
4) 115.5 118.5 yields 16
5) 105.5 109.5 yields 17.2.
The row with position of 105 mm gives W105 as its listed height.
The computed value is 18.13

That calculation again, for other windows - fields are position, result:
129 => 20.04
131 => 19.24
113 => 15.32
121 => 19.11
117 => 16.18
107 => 17.26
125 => 19.74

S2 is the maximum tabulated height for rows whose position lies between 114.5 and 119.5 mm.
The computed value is 17.5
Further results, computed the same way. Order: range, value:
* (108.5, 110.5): 16.18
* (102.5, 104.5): 20.28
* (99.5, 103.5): 23.92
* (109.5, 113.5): 15.65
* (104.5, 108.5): 18.59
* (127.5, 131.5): 20.04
